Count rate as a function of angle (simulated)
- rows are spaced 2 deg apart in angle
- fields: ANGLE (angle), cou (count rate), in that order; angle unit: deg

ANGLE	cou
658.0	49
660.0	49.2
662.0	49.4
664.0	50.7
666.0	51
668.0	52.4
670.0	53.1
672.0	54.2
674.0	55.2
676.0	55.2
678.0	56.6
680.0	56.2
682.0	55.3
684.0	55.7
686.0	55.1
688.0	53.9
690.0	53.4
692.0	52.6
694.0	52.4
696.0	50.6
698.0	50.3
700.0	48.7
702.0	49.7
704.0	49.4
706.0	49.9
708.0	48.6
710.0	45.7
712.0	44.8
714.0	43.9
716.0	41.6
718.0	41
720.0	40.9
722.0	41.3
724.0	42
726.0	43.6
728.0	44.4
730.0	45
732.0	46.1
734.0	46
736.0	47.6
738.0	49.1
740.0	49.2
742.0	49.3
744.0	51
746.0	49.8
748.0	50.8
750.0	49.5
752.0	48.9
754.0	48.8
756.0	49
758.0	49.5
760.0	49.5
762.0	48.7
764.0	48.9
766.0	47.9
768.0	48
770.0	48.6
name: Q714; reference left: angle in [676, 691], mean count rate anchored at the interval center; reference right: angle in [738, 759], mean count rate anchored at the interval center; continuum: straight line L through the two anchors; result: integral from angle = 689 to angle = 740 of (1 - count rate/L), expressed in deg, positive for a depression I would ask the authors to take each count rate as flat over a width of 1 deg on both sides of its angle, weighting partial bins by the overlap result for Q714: 5.6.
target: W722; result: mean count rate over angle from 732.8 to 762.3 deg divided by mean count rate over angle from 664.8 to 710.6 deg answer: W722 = 0.9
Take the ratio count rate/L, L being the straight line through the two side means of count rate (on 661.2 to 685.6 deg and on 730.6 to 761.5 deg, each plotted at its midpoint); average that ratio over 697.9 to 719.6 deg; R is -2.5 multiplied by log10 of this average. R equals 0.11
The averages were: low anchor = 53.8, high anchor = 48.9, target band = 46.4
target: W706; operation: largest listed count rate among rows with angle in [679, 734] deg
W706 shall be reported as 56.2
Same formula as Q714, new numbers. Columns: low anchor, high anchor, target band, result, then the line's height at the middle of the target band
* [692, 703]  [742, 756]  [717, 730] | 2.00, 50.1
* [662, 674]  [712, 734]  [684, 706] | -1.78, 47.8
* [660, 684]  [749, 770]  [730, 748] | 0.54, 49.9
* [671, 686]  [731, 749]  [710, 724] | 2.40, 51.3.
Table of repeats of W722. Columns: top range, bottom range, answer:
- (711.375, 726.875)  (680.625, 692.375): 0.78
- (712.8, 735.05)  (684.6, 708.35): 0.84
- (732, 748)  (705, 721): 1.10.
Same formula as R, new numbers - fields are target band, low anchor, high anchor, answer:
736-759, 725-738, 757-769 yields -0.05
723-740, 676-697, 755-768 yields 0.12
